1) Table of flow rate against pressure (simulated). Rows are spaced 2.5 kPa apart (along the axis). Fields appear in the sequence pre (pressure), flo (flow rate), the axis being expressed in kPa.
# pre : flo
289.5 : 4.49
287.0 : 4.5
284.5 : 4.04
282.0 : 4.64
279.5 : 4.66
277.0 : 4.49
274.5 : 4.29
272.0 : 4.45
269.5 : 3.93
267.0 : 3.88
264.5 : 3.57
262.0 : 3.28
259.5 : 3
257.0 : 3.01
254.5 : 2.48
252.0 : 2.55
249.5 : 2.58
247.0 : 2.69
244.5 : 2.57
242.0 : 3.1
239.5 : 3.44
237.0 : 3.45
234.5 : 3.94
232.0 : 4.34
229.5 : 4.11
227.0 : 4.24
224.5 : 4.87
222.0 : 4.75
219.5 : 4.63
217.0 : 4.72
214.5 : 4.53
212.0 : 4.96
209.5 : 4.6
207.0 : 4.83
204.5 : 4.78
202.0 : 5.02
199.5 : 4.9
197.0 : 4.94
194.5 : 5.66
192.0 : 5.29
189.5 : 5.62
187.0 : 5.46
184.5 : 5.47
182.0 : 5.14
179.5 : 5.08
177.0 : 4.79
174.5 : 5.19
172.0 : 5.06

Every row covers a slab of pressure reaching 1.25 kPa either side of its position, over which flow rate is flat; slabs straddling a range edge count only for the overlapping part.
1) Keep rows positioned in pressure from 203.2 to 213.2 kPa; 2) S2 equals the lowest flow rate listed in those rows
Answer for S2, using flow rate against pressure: 4.6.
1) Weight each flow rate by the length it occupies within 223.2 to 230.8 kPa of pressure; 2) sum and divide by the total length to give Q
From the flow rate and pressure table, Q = 4.41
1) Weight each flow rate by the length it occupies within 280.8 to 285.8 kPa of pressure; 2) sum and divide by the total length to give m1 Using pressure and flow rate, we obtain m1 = 4.34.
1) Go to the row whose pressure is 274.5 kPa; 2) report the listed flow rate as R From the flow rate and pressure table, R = 4.29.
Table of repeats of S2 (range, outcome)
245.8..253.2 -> 2.55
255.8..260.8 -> 3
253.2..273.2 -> 2.48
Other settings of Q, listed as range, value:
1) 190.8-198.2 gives 5.3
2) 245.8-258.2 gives 2.66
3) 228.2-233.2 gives 4.22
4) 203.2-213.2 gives 4.79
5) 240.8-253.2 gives 2.7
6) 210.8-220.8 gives 4.71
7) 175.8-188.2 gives 5.19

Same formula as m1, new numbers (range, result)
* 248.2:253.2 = 2.57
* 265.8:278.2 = 4.21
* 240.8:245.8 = 2.83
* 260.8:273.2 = 3.82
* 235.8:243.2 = 3.33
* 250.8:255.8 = 2.52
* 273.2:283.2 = 4.52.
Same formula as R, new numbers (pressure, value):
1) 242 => 3.1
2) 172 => 5.06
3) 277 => 4.49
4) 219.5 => 4.63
